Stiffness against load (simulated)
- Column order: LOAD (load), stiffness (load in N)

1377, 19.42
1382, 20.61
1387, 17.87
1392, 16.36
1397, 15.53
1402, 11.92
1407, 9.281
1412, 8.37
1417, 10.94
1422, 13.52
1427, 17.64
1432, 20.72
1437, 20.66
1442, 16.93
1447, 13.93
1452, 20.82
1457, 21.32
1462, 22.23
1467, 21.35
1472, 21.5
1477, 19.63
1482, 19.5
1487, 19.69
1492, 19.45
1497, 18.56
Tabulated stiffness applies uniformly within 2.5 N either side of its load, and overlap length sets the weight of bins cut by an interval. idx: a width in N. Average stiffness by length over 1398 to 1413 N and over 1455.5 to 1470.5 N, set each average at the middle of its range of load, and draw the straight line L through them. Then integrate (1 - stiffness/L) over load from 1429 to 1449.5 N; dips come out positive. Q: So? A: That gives -1.5 N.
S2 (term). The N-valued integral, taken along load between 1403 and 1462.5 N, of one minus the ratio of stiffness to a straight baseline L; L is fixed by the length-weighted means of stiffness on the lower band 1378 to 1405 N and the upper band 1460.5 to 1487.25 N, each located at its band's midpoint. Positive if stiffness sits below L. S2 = 8.6 N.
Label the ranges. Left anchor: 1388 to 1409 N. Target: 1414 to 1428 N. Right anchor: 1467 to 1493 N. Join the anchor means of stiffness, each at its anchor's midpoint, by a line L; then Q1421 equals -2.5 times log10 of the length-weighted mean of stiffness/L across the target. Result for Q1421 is 0.16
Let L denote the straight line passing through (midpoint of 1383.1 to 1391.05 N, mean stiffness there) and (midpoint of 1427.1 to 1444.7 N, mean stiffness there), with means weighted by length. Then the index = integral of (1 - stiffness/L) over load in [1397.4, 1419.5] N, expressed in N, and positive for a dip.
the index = 9.4 N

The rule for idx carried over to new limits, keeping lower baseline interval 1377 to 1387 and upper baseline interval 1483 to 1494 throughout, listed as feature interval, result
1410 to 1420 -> 4.94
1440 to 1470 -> 0.12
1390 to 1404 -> 3.56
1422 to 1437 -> 0.85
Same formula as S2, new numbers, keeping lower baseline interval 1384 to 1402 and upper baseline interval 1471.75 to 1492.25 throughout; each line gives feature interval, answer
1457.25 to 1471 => -1.88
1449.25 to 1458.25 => -1.06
